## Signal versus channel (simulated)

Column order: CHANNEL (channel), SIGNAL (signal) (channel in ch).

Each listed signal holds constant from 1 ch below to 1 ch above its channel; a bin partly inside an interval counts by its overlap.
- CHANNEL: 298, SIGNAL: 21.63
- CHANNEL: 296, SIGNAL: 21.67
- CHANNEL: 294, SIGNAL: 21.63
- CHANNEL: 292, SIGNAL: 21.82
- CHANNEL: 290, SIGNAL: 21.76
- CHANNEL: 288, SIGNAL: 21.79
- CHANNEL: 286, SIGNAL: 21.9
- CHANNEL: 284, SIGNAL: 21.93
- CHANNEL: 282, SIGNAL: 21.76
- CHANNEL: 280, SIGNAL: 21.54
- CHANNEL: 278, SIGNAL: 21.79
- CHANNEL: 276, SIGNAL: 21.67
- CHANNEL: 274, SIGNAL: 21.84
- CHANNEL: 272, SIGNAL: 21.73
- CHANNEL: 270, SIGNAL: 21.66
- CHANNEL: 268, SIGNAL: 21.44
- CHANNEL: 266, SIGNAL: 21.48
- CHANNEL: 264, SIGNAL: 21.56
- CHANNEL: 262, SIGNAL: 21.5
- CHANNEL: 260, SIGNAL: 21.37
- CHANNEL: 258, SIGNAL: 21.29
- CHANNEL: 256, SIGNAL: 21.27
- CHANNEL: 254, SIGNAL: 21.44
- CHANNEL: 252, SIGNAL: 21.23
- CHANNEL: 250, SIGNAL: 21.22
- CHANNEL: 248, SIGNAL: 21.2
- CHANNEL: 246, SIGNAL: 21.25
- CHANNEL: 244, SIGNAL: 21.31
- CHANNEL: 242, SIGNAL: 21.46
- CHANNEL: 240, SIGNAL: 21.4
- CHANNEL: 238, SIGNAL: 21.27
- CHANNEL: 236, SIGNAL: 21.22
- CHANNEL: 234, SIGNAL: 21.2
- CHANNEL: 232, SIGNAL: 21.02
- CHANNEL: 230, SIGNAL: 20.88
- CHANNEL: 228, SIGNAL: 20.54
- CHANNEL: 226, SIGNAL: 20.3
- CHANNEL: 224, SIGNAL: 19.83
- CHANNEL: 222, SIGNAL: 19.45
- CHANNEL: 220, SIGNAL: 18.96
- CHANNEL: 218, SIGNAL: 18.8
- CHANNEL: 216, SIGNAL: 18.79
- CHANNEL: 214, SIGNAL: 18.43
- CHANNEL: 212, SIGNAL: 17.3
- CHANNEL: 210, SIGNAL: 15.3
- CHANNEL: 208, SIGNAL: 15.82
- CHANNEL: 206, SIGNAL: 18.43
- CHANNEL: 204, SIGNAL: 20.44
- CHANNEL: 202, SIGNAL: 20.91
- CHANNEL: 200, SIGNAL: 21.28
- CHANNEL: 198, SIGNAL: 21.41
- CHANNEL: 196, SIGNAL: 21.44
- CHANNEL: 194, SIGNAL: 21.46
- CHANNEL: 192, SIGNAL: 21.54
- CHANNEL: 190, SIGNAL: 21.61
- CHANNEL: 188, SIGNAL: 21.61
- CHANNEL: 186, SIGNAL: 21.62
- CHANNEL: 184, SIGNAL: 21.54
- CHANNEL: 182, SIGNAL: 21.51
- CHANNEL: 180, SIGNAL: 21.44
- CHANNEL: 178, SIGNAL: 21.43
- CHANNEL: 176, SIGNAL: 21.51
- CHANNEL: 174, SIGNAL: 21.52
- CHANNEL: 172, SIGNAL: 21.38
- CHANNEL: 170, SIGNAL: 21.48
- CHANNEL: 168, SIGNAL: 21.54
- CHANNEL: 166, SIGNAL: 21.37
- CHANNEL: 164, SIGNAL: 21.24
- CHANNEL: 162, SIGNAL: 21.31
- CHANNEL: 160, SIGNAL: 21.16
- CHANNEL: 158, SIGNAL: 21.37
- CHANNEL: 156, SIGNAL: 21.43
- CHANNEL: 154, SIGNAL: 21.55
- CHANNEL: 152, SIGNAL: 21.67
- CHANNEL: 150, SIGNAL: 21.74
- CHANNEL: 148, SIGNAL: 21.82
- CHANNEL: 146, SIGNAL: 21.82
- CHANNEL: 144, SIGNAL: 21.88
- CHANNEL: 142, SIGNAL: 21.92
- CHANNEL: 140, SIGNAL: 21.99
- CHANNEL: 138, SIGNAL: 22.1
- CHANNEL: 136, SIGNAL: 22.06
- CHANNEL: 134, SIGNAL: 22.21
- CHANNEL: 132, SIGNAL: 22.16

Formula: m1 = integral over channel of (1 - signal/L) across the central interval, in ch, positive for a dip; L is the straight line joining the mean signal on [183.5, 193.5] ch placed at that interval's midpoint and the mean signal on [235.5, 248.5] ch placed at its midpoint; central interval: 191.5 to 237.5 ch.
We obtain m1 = 3.6 ch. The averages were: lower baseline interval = 21.6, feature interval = 19.8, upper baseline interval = 21.3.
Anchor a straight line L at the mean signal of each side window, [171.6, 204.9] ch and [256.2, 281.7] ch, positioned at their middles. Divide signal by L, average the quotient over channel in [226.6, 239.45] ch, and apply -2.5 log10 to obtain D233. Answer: 0.024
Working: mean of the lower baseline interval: 21.4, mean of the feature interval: 21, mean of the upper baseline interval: 21.6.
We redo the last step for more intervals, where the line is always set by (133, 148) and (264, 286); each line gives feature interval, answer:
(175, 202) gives 0.02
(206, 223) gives 0.22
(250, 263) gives 0.02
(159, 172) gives 0.03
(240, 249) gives 0.02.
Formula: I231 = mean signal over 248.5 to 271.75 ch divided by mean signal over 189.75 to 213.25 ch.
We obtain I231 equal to 1.1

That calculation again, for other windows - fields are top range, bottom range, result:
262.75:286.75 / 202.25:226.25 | 1.17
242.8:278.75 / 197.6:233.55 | 1.11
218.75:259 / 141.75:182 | 0.97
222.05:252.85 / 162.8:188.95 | 0.98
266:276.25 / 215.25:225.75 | 1.12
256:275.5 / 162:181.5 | 1.00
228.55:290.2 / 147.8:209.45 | 1.02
